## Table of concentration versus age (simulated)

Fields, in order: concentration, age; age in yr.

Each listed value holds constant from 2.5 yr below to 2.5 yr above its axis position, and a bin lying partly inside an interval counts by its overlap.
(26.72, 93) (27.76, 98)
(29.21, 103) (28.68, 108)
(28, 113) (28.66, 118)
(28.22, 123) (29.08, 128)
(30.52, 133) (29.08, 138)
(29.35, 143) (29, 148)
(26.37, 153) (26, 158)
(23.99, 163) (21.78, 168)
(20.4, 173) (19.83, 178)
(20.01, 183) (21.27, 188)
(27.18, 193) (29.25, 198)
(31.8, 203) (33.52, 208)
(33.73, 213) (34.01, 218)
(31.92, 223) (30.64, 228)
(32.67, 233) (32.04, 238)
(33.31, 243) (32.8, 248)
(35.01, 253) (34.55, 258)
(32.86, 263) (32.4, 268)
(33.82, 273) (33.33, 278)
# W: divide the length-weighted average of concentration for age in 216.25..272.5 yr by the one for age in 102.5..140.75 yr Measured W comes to 1.14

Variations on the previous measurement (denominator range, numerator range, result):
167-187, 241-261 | 1.66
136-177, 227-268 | 1.30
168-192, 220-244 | 1.53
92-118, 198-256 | 1.16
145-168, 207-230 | 1.26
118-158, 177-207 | 0.89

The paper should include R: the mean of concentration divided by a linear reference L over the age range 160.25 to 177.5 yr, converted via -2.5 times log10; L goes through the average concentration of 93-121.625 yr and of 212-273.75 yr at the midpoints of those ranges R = 0.36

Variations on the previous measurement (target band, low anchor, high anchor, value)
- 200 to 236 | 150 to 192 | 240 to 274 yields -0.143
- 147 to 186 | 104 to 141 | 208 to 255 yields 0.297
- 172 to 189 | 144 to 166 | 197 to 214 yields 0.400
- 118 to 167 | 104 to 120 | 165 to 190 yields -0.121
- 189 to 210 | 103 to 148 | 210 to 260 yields 0.072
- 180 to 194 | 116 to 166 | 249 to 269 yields 0.333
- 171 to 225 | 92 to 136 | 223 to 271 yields 0.141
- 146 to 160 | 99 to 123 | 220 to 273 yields 0.106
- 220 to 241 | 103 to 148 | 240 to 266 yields 0.031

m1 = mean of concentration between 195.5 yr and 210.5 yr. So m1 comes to 31.5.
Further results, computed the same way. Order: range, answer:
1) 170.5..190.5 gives 20.4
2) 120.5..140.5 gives 29.2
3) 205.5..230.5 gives 32.8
